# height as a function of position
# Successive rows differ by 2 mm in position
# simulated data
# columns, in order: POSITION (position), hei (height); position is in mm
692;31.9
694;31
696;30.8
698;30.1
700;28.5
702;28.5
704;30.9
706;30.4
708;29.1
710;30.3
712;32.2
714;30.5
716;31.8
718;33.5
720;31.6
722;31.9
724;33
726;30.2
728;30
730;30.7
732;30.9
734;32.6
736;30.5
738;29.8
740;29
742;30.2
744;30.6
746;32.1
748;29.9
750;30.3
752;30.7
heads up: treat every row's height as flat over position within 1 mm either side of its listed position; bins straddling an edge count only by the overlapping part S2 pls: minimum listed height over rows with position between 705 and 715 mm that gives 29.1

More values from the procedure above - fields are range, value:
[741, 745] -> 30.2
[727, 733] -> 30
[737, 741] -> 29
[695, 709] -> 28.5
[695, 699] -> 30.1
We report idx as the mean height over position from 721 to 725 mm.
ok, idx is 32.5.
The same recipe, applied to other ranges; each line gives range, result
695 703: 29.5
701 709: 29.7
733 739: 31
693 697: 30.9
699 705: 29.3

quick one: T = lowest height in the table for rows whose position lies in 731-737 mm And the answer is 30.5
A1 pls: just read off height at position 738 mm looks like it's 29.8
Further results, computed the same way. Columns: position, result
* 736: 30.5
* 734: 32.6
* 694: 31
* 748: 29.9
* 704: 30.9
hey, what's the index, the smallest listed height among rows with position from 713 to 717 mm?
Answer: 30.5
